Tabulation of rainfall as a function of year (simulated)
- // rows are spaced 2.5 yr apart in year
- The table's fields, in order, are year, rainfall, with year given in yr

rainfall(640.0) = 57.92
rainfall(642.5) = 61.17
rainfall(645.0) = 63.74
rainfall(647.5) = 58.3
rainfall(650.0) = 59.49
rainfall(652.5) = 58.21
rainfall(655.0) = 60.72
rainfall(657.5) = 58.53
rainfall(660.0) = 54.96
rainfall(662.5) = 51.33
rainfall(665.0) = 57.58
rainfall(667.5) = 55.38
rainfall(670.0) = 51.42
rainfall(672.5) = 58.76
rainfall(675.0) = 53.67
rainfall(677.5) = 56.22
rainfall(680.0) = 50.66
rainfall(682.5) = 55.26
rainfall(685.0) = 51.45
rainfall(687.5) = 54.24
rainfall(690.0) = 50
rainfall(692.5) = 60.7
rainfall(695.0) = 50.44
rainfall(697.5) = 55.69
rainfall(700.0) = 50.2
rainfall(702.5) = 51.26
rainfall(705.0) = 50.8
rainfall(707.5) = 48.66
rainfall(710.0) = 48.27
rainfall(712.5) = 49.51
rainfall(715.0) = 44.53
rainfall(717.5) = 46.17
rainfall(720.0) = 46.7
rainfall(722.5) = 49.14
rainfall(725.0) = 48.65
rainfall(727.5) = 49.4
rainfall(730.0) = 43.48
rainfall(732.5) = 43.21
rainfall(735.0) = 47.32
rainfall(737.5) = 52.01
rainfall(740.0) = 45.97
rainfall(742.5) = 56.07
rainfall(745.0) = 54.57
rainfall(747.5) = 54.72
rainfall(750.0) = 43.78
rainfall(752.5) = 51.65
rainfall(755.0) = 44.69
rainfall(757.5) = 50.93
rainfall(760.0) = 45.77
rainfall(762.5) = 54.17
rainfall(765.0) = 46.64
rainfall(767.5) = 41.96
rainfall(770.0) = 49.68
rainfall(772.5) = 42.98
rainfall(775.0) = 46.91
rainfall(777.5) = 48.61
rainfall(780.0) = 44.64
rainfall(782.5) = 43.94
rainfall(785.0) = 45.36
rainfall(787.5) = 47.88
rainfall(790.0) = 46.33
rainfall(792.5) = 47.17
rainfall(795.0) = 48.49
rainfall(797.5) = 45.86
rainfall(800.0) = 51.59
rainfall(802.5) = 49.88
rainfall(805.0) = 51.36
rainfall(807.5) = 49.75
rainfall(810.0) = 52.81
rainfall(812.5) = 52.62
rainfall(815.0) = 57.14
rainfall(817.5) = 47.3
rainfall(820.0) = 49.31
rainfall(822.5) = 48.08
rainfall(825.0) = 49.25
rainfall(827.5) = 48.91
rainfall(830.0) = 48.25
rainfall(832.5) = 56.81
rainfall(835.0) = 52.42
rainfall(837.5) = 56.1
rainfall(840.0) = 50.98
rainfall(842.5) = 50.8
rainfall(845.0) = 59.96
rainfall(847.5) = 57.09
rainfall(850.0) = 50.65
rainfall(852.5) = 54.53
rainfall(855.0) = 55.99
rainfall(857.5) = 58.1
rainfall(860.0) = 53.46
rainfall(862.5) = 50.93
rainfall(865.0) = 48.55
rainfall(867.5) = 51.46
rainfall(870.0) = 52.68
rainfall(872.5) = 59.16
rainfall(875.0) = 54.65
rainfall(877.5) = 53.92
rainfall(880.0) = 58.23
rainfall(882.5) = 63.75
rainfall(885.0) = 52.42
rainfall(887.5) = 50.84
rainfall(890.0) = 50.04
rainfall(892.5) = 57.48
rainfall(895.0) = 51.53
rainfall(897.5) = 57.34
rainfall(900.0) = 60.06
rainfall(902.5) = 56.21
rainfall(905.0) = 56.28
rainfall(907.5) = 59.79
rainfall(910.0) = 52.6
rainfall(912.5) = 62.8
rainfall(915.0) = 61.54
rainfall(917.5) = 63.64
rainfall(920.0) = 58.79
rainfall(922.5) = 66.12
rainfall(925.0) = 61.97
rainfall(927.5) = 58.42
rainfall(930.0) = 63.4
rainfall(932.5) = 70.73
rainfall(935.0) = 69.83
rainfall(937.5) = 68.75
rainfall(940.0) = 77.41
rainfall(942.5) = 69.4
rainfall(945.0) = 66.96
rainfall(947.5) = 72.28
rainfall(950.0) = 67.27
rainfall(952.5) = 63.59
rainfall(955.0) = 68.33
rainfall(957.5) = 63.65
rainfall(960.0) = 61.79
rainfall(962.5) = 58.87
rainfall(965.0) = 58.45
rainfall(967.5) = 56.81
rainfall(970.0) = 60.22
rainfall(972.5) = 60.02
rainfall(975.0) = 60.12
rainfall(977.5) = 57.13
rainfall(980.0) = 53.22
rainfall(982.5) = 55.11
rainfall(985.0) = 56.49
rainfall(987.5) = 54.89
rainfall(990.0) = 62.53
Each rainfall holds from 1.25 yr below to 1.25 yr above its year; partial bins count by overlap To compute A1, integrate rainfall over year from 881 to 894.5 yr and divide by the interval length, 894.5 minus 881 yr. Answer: 54.8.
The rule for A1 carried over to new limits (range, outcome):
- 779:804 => 47.2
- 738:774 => 48.9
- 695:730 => 49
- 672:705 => 53.5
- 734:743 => 49.9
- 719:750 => 49.1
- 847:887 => 54.6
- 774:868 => 50.8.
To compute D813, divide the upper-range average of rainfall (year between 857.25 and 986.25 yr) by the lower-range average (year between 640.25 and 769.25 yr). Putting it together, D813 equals 1.15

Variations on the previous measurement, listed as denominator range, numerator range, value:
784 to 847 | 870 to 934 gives 1.15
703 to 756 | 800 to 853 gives 1.07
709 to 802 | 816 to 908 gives 1.13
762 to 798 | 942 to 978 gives 1.35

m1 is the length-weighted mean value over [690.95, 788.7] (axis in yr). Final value 48.6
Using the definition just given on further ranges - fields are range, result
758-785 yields 46.6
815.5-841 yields 50.9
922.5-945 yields 67.4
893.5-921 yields 58.2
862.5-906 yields 54.9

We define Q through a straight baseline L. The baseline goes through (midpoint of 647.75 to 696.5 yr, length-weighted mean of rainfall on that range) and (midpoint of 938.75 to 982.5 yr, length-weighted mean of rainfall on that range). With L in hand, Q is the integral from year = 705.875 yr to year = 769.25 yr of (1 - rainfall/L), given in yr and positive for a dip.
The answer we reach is 9.7 yr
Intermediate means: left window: 55.3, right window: 63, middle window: 48.3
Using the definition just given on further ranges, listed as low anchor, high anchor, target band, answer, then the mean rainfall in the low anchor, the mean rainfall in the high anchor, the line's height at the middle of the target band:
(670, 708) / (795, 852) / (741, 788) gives 3.77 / 53.2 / 51.6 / 52.3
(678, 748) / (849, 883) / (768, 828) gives 4.78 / 50.3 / 54.5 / 52.7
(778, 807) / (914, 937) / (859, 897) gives 2.70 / 47.6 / 64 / 58.1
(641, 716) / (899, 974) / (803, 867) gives 7.87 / 54.4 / 63.2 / 59.7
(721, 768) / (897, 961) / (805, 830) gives 1.92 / 48.7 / 63.9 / 54.7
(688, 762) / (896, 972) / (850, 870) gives 1.77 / 49.6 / 63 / 58.3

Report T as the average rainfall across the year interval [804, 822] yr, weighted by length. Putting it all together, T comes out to 51.3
